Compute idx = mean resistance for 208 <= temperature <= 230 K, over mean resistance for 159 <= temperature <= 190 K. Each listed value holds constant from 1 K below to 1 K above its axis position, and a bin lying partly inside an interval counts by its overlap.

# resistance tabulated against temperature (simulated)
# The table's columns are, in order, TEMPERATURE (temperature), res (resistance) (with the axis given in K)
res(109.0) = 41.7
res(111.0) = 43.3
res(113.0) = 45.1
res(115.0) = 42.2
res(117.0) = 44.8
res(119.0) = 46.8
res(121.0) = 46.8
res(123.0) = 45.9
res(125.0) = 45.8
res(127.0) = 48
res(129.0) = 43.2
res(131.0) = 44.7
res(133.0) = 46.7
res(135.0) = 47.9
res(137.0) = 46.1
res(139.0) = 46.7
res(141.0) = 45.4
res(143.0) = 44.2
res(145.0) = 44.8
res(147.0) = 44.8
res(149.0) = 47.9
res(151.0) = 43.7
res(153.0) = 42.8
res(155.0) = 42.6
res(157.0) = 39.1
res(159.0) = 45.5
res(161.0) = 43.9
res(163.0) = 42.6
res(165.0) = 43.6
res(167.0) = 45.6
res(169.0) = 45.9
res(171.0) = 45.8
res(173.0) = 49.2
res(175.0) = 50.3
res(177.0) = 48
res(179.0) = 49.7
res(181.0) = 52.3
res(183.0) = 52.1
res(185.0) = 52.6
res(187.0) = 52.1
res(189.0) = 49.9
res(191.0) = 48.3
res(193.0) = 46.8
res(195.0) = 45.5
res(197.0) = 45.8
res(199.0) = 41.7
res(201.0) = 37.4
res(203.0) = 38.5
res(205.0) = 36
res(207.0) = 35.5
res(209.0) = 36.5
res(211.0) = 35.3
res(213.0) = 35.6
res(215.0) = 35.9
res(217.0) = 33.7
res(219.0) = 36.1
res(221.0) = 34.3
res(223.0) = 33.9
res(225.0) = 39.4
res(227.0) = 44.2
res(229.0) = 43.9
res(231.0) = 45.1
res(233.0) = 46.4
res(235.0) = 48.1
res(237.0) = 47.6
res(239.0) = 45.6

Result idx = 0.77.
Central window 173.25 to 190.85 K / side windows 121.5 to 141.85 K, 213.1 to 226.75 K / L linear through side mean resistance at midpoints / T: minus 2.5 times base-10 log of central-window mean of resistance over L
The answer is -0.25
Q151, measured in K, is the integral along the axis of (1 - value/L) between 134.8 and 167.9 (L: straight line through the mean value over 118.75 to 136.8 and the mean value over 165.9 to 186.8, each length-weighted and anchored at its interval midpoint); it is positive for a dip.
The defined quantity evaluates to 2.21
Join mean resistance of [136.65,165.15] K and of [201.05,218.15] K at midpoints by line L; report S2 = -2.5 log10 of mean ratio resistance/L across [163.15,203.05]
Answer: -0.19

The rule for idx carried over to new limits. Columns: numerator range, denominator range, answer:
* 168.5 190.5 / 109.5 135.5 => 1.10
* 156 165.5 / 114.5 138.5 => 0.94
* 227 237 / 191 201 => 1.03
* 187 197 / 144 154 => 1.07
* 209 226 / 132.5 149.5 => 0.77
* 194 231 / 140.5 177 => 0.86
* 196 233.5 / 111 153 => 0.85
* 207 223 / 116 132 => 0.77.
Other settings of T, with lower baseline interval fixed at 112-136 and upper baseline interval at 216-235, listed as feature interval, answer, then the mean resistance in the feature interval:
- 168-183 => -0.15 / 49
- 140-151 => -0.02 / 45.3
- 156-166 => 0.02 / 42.9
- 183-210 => -0.05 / 43.9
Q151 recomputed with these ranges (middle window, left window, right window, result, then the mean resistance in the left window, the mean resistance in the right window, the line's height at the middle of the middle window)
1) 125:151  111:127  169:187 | 0.6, 45.4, 49.9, 46.8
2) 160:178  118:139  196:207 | -1.5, 46.2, 39.5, 42.5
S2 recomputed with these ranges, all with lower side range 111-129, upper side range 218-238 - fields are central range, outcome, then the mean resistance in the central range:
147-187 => -0.07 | 46.6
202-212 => 0.17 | 36.4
